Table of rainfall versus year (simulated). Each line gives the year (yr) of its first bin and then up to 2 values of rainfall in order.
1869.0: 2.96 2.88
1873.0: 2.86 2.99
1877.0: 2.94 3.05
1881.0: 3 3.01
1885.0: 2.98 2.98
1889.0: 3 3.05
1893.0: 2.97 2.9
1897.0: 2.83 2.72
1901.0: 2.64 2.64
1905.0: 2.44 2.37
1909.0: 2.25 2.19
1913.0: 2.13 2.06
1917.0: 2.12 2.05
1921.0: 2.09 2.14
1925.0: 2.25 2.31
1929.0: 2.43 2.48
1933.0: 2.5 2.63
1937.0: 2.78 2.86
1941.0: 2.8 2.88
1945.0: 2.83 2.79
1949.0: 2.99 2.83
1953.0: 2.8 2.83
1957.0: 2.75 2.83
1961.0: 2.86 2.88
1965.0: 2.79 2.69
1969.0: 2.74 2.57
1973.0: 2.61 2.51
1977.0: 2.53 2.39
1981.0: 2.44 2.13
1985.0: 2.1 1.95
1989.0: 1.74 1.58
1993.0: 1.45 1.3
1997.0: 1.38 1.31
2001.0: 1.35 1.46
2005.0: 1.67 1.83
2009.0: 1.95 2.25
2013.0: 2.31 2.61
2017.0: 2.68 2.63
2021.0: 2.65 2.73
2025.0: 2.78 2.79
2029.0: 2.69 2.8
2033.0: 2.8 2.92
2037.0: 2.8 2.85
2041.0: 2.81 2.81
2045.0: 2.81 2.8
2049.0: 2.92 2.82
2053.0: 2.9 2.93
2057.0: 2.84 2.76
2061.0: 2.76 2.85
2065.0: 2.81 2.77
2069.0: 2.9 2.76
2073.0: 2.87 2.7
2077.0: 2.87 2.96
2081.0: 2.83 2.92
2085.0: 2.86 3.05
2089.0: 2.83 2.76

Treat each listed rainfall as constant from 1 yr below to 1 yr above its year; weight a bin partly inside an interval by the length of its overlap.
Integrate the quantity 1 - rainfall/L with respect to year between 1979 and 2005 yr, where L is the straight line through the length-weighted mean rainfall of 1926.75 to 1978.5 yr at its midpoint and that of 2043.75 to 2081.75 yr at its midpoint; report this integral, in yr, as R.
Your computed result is 9.9 yr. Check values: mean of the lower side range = 2.71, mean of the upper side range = 2.83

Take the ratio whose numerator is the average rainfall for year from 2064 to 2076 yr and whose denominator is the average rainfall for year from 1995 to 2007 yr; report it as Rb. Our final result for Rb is 1.92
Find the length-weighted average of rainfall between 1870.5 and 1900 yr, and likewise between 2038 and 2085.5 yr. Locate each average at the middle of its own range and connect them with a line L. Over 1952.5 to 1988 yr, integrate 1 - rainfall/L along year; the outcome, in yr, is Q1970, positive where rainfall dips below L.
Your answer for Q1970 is 3.9 yr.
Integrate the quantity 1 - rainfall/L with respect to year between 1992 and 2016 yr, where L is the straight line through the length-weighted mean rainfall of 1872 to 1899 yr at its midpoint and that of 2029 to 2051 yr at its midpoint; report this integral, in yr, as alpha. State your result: 9.4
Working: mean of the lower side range 2.96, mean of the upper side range 2.82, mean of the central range 1.74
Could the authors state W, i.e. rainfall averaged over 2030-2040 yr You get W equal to 2.83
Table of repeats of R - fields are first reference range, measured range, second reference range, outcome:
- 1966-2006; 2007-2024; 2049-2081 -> -0.9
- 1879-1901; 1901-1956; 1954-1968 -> 6.9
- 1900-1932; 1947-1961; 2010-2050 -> -2.3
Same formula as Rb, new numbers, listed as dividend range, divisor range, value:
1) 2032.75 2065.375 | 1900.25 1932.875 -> 1.24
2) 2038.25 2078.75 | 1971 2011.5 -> 1.48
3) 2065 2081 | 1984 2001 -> 1.78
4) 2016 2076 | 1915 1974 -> 1.07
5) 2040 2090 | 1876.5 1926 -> 1.10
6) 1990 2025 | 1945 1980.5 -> 0.72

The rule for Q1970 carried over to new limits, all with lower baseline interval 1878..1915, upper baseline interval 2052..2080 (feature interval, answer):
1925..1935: 1.11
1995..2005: 4.99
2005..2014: 2.43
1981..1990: 2.42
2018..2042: 0.32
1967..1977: 0.57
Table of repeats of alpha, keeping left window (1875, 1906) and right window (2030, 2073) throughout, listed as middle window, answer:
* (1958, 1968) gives 0.17 yr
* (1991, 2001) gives 5.15 yr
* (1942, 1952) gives 0.00 yr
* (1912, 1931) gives 4.49 yr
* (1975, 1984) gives 1.47 yr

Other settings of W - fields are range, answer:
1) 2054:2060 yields 2.84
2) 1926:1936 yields 2.47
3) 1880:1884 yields 3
